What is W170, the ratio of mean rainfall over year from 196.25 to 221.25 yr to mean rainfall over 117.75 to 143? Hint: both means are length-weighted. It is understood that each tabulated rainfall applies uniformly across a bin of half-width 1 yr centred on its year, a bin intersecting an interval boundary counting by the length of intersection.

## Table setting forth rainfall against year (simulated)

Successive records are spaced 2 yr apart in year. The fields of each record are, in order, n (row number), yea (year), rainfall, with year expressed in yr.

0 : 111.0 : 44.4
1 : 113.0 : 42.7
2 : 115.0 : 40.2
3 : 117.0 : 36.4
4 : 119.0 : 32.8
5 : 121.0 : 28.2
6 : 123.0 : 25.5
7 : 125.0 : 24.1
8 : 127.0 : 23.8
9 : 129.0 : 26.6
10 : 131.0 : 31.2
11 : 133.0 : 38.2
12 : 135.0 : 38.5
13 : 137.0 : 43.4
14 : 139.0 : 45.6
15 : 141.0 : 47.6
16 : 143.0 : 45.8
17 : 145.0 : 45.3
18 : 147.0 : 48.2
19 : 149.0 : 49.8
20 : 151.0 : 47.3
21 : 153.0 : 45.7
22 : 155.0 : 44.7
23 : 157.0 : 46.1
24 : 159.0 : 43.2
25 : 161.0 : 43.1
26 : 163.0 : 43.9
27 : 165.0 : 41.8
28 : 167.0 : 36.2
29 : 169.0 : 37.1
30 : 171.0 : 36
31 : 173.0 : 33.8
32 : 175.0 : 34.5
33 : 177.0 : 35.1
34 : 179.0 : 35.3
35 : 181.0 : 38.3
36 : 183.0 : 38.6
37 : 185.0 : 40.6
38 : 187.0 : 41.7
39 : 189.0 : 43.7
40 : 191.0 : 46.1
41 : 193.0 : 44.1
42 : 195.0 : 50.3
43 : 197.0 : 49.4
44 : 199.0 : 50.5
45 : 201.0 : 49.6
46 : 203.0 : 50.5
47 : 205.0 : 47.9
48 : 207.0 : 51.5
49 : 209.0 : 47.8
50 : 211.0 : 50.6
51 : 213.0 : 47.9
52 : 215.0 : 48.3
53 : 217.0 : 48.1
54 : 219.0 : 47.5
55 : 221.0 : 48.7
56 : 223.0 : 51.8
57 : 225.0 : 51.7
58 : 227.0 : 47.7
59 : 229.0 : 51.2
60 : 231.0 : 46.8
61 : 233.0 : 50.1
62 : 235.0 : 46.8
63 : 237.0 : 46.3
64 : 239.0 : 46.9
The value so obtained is 1.43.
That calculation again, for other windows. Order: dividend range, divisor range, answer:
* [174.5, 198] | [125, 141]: 1.18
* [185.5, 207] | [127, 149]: 1.17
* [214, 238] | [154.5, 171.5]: 1.18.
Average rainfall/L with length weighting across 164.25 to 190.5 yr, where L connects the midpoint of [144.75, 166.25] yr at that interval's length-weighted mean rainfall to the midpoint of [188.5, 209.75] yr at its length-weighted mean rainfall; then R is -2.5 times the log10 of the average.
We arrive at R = 0.23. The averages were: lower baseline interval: 45.3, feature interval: 38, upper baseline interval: 48.4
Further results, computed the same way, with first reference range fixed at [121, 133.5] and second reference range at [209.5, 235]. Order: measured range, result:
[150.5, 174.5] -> -0.16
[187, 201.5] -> -0.10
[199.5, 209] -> -0.11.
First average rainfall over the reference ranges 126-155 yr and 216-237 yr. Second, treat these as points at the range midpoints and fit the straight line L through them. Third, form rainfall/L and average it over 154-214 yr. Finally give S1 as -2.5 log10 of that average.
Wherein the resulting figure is 0.05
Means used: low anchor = 41.3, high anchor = 48.9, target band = 43.3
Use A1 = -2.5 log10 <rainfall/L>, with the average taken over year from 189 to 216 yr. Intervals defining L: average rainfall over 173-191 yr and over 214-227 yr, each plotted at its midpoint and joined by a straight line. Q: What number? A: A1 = -0.10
